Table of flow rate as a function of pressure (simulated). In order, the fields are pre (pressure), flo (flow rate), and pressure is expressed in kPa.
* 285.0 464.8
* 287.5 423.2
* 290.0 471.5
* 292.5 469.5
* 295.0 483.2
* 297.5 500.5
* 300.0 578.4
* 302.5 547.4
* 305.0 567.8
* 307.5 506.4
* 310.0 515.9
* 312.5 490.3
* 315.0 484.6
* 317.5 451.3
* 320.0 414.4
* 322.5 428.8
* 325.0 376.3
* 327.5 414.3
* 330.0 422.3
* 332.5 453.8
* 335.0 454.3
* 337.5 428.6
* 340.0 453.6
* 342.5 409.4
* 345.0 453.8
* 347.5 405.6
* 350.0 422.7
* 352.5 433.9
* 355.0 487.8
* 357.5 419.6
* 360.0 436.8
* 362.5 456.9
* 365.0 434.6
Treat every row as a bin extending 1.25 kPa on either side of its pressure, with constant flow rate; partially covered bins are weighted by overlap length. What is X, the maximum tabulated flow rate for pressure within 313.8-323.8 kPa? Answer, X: 484.6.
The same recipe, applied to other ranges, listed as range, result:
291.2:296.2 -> 483.2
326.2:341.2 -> 454.3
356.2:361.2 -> 436.8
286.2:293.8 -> 471.5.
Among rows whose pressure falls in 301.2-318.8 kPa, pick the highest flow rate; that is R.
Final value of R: 567.8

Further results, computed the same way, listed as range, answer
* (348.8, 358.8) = 487.8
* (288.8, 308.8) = 578.4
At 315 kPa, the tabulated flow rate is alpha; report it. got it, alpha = 484.6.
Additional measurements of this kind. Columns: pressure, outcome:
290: 471.5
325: 376.3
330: 422.3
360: 436.8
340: 453.6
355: 487.8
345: 453.8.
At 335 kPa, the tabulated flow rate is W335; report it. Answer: 454.3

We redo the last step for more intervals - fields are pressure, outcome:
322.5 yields 428.8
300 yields 578.4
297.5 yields 500.5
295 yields 483.2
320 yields 414.4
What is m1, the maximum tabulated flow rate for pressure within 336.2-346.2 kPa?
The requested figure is 453.8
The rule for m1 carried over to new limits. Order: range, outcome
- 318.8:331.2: 428.8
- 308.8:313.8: 515.9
